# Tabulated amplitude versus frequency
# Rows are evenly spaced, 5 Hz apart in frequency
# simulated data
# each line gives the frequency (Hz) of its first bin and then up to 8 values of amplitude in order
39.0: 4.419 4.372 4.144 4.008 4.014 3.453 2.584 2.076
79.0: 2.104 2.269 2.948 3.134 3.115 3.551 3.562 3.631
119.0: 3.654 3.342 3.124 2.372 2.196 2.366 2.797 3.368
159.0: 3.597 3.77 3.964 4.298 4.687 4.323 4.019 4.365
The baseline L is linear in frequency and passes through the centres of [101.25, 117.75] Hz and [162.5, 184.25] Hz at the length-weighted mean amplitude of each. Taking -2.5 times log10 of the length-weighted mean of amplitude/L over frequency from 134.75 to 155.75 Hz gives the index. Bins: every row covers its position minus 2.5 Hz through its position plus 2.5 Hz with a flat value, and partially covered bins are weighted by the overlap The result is 0.44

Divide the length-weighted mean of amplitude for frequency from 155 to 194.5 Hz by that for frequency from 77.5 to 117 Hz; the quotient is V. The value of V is 1.3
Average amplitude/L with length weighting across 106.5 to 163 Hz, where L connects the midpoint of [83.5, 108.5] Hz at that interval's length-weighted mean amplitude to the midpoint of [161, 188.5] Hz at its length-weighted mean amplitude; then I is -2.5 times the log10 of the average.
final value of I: 0.16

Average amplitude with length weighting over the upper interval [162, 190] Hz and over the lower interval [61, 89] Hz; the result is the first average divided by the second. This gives 1.63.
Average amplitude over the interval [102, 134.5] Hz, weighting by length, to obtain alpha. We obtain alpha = 3.37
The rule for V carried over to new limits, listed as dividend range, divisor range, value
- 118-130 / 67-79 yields 1.48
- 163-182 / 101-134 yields 1.24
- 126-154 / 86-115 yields 0.81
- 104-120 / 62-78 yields 1.37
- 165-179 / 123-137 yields 1.46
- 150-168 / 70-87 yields 1.60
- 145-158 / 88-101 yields 0.99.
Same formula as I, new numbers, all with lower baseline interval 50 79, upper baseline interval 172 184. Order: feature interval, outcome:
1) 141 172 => 0.27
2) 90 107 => 0.10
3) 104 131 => 0.09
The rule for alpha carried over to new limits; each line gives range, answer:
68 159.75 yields 2.93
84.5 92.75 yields 2.81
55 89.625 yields 2.82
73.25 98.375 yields 2.58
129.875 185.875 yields 3.41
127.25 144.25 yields 2.51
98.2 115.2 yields 3.49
